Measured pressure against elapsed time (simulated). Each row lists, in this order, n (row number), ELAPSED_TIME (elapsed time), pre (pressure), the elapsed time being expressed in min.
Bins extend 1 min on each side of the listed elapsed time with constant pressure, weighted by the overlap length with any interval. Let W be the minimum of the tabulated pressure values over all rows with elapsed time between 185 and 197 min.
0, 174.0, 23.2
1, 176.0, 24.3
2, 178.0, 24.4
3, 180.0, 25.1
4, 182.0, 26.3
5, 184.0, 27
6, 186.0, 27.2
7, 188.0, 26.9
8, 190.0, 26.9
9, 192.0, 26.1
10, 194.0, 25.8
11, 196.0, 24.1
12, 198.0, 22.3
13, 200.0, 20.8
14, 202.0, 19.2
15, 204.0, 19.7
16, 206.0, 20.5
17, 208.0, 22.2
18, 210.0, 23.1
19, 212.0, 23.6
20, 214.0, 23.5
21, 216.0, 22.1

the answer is 24.1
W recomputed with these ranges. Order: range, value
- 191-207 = 19.2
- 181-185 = 26.3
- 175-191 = 24.3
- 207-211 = 22.2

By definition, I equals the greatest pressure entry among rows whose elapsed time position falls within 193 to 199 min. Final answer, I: 25.8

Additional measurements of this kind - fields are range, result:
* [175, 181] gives 25.1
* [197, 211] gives 23.1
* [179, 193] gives 27.2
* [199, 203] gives 20.8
